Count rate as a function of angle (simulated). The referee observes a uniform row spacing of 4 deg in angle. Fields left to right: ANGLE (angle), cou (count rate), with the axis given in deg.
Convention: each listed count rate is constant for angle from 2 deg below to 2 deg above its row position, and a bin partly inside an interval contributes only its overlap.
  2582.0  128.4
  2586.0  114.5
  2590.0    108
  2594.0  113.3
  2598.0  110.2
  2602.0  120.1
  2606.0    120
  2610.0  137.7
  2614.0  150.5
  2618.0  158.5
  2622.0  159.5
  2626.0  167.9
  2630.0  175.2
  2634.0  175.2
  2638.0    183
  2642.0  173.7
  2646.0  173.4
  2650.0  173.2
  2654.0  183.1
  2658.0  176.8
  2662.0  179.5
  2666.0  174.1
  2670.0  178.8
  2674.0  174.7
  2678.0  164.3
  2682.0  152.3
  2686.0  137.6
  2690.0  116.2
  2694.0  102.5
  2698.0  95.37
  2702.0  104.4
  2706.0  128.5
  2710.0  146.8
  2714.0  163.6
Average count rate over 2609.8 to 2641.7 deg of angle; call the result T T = 165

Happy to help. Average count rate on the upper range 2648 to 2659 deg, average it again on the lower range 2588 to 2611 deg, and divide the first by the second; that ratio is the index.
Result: 1.51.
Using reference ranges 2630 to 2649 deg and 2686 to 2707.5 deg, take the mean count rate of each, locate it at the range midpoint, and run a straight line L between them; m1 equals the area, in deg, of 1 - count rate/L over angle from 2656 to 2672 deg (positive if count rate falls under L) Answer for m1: -3.1 deg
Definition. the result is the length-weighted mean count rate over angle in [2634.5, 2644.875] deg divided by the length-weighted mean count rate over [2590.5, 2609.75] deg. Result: 1.51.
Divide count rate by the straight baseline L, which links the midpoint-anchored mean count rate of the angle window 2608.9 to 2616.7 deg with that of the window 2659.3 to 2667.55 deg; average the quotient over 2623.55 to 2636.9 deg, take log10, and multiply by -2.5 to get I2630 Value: -0.11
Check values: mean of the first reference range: 146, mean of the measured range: 173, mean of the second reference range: 177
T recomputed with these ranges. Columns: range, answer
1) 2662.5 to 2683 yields 170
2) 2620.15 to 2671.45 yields 175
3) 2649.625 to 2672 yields 178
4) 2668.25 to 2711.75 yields 136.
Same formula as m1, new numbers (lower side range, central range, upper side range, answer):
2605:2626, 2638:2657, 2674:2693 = -3.9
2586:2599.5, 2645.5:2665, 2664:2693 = -4.7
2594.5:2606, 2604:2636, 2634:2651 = -2.5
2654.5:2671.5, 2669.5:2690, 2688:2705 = -2.0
